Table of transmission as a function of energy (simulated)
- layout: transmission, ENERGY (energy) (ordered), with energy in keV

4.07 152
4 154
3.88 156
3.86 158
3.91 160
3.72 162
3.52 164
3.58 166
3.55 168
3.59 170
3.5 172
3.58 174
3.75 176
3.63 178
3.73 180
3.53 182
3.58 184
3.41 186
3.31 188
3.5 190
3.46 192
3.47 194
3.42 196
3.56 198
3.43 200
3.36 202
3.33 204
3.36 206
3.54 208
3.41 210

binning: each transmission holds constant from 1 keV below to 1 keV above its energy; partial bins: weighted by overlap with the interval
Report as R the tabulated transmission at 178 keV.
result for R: 3.63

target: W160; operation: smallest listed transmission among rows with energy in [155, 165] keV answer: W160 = 3.52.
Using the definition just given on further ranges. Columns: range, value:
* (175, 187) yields 3.41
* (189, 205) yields 3.33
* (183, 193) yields 3.31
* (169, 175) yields 3.5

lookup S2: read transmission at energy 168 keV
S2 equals 3.55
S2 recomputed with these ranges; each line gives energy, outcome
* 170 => 3.59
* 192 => 3.46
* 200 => 3.43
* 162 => 3.72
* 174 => 3.58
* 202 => 3.36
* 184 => 3.58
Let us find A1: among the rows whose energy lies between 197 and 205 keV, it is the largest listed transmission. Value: 3.56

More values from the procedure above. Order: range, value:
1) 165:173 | 3.59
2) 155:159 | 3.88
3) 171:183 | 3.75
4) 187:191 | 3.5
